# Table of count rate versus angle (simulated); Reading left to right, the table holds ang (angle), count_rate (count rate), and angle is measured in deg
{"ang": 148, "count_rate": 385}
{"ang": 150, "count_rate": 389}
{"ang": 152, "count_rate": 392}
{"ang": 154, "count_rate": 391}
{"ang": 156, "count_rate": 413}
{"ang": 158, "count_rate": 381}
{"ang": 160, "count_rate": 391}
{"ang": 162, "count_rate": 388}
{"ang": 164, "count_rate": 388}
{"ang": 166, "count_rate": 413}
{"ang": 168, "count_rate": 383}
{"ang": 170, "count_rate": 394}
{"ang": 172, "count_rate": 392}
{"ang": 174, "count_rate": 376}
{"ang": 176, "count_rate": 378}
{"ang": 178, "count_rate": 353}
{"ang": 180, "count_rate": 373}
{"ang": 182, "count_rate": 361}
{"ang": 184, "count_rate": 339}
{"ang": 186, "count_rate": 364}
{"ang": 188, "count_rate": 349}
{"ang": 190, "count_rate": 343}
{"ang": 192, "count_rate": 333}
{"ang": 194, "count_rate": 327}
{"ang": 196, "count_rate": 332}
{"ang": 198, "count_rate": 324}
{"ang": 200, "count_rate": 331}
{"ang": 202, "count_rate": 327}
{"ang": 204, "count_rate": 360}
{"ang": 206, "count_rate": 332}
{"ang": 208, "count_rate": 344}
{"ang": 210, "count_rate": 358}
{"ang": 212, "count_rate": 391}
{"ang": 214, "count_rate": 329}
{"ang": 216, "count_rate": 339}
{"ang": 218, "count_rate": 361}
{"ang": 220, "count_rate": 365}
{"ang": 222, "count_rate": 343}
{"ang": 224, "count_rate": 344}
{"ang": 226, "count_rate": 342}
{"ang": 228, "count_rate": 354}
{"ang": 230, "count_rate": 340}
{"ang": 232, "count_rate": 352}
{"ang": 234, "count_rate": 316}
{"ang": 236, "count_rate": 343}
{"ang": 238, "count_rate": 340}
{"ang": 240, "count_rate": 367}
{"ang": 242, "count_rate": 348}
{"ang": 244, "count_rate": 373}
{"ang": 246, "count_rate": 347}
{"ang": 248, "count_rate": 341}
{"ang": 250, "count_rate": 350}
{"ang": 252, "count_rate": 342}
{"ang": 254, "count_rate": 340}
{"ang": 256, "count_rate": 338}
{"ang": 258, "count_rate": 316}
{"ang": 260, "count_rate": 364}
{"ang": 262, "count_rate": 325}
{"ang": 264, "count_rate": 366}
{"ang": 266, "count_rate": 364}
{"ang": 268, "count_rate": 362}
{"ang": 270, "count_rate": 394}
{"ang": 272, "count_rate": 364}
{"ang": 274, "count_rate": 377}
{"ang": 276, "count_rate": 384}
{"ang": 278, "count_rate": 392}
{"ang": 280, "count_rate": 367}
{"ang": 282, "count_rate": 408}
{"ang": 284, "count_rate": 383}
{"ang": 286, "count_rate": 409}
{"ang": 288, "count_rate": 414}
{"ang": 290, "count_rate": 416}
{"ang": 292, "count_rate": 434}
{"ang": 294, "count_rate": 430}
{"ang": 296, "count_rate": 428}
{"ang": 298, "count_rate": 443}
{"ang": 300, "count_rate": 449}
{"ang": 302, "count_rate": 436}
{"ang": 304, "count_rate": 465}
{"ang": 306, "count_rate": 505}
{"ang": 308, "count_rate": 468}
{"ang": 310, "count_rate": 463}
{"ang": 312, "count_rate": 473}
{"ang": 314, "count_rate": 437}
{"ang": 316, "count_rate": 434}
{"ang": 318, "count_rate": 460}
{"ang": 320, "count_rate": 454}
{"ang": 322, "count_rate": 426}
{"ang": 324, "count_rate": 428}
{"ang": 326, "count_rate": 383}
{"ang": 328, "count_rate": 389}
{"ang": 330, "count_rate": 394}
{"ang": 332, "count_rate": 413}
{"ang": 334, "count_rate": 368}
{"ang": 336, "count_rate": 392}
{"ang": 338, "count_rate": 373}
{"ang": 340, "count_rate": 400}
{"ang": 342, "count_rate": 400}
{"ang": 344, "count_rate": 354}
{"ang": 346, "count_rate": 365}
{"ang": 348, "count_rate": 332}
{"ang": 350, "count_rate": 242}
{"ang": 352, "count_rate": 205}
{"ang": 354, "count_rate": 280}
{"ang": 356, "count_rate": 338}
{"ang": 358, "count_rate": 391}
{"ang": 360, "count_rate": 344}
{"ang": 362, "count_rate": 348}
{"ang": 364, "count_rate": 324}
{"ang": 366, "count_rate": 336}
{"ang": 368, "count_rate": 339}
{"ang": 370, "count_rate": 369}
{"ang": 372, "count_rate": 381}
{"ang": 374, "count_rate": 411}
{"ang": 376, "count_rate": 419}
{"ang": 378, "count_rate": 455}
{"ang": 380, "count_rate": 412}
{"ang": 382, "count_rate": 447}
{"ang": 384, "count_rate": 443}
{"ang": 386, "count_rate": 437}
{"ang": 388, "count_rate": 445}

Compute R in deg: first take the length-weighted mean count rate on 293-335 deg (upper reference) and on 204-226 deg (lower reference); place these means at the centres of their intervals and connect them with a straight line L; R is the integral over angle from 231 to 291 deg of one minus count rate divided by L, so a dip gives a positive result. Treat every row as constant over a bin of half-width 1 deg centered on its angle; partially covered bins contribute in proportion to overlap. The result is 4.1 deg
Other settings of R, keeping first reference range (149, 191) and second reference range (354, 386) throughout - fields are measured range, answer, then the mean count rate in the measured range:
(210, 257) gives 3.9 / 348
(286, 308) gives -3.5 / 442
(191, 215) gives 2.4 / 341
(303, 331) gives -4.4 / 441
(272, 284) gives -0.1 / 384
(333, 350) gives 0.7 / 365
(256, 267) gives 1.0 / 346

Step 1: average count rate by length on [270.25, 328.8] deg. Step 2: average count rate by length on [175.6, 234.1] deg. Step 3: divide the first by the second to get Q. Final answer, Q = 1.22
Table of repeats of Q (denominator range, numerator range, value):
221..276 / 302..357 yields 1.13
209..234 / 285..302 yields 1.22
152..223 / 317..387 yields 1.05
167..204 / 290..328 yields 1.25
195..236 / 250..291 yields 1.08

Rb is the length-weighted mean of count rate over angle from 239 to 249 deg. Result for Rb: 355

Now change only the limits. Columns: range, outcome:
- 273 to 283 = 386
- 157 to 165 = 387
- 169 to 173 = 393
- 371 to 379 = 416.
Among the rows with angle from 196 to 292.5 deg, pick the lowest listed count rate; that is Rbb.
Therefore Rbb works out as 316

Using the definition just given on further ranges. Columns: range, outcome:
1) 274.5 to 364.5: 205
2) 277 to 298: 367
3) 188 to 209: 324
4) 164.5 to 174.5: 376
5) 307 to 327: 383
